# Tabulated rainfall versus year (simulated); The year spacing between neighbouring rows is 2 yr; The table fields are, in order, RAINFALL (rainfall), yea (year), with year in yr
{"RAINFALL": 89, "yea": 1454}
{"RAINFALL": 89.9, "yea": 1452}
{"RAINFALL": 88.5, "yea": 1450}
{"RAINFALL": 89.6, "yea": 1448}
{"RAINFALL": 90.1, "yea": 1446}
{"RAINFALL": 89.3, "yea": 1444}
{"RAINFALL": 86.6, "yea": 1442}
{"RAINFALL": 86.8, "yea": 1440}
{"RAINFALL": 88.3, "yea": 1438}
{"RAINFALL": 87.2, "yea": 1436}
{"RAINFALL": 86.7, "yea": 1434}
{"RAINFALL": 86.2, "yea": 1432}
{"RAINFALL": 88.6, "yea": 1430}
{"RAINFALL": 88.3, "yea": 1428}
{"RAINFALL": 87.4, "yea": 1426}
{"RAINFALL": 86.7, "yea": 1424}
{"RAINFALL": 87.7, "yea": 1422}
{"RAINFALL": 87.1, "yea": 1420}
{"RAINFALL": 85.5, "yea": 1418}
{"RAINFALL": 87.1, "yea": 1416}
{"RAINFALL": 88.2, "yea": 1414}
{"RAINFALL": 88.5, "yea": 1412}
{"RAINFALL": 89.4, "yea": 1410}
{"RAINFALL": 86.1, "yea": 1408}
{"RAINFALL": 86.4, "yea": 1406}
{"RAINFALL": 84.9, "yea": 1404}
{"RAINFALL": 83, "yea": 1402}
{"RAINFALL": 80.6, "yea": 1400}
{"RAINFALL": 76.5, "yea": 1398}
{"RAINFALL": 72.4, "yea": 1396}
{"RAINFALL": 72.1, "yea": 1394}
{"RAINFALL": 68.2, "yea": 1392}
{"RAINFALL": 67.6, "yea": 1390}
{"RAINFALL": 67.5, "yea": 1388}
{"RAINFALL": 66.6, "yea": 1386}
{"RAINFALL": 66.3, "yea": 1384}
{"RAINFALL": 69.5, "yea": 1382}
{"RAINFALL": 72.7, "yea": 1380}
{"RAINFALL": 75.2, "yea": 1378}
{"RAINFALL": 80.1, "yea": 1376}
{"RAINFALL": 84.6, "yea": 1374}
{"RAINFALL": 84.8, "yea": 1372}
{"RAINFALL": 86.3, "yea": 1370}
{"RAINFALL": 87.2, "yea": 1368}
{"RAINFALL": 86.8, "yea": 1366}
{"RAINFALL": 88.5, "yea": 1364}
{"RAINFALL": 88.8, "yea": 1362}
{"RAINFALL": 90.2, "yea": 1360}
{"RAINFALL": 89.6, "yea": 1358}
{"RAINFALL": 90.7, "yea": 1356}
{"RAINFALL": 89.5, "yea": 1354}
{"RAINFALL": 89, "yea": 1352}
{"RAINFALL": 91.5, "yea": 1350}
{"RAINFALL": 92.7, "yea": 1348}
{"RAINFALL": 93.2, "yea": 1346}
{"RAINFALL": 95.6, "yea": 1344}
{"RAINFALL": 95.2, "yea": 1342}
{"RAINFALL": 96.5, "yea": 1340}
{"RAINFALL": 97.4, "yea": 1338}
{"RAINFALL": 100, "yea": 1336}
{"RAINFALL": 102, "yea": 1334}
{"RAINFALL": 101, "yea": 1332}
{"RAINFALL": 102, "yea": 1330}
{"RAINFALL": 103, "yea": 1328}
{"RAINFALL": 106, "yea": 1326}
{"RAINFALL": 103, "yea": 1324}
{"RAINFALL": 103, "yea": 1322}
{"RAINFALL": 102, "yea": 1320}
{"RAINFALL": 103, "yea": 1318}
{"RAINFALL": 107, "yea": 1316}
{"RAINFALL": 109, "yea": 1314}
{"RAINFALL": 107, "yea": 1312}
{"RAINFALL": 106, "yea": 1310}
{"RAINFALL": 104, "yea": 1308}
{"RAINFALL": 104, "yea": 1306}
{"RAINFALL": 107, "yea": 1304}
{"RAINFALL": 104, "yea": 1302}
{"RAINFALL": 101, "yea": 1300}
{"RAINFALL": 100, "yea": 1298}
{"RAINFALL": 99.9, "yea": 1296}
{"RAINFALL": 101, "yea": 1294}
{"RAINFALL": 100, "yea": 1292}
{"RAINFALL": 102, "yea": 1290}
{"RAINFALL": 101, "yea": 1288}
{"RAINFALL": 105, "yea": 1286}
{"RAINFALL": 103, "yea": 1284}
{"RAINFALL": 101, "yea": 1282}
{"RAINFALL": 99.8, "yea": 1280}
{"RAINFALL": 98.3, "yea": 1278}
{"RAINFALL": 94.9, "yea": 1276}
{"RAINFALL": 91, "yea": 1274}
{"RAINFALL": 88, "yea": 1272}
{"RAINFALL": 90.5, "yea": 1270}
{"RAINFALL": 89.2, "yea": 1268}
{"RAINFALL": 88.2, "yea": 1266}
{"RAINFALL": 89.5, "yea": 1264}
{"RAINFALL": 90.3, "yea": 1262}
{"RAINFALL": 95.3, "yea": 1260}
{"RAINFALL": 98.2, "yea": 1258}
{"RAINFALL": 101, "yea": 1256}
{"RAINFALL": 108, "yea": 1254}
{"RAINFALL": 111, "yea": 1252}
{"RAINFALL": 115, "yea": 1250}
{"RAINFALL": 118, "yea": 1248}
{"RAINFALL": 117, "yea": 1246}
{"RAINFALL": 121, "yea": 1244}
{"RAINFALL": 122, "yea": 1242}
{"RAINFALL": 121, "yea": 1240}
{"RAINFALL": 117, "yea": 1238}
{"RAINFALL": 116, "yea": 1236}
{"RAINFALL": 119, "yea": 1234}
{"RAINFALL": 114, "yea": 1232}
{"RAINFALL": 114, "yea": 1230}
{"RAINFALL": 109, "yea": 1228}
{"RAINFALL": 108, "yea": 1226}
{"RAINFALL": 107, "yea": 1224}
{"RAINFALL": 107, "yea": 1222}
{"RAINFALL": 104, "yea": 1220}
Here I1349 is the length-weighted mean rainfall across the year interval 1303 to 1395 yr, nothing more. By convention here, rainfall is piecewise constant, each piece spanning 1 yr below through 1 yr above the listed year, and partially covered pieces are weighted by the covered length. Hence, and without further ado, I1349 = 91.1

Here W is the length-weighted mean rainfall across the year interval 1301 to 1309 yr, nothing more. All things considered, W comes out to 105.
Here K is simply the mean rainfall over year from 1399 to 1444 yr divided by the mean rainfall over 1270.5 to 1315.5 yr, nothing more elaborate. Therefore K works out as 0.86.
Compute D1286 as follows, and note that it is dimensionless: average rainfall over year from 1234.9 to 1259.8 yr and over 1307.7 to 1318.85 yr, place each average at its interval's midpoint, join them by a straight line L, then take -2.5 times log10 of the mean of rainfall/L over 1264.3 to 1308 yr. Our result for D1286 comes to 0.11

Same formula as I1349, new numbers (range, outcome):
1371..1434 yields 80.6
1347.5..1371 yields 89.2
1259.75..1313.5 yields 98.7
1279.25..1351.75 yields 101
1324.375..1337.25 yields 102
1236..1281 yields 103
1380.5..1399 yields 69.7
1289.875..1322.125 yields 104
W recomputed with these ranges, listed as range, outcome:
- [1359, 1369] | 88.3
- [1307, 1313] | 106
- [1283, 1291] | 103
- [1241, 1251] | 119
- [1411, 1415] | 88.3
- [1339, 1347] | 95.1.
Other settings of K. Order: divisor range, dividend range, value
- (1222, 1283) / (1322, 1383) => 0.87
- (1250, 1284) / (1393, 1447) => 0.88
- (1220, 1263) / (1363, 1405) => 0.70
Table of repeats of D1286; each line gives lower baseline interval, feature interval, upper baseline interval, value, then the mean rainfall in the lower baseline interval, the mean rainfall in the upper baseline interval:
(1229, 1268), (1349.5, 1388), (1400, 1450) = 0.14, 109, 87.2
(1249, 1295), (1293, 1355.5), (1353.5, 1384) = -0.11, 98.3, 83.6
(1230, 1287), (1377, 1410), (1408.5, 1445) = 0.20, 105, 87.5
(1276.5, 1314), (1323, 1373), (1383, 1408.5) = -0.07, 103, 75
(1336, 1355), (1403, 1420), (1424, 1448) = 0.03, 93.7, 87.8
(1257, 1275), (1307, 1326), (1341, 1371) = -0.16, 91.1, 90.3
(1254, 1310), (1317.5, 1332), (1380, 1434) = -0.12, 98.4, 80.7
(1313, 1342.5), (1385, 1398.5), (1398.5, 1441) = 0.29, 102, 86.6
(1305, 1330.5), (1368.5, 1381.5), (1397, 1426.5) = 0.16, 105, 85.6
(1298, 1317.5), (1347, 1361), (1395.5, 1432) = 0.07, 105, 85.4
